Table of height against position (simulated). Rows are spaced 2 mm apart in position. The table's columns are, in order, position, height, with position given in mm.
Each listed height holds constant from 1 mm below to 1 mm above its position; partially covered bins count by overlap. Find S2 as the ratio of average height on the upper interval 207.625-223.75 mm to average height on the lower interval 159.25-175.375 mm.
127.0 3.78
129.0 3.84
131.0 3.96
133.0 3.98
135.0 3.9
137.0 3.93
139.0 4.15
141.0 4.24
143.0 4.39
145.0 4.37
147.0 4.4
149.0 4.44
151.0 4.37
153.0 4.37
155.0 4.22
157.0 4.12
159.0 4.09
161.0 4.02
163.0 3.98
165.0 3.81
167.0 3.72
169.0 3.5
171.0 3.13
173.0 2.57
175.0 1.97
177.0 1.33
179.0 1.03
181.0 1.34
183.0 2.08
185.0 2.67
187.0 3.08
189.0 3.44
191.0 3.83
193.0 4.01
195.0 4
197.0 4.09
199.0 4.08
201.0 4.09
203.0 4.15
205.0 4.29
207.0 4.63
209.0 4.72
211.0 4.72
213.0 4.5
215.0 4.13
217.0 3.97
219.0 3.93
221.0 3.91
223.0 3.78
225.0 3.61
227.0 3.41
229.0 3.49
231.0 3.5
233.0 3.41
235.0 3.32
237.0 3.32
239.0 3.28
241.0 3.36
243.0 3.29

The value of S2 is 1.23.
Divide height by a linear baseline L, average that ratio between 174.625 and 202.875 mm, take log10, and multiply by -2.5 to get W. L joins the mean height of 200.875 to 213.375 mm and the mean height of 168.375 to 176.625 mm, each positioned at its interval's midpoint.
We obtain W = 0.20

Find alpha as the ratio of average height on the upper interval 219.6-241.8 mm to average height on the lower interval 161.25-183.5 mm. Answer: 1.32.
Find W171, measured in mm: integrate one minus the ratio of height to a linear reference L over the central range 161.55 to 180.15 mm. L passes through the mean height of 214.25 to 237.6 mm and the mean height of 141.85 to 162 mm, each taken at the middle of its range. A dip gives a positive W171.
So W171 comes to 6.0 mm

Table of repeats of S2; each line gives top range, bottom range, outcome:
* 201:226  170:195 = 1.61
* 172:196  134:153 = 0.61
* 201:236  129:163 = 0.95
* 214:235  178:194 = 1.38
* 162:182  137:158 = 0.62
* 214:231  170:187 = 1.81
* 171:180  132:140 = 0.47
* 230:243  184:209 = 0.86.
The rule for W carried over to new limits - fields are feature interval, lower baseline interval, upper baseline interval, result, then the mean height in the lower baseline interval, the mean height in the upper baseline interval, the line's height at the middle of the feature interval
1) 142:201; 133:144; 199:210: 0.21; 4.11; 4.35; 4.23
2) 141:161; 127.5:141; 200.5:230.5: -0.08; 3.97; 4.08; 4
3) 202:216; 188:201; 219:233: -0.18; 3.92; 3.62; 3.79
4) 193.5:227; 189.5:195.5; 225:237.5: -0.13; 3.9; 3.43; 3.68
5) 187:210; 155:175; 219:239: -0.14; 3.6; 3.54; 3.57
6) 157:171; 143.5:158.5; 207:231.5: 0.12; 4.32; 4.01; 4.26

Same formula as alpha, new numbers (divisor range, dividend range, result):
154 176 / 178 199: 0.85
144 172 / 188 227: 1.01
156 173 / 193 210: 1.14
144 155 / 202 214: 1.03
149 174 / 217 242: 0.92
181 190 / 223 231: 1.33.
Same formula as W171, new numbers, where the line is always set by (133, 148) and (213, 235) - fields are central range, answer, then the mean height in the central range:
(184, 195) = 1.28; 3.46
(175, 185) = 5.92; 1.62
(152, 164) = -0.13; 4.13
